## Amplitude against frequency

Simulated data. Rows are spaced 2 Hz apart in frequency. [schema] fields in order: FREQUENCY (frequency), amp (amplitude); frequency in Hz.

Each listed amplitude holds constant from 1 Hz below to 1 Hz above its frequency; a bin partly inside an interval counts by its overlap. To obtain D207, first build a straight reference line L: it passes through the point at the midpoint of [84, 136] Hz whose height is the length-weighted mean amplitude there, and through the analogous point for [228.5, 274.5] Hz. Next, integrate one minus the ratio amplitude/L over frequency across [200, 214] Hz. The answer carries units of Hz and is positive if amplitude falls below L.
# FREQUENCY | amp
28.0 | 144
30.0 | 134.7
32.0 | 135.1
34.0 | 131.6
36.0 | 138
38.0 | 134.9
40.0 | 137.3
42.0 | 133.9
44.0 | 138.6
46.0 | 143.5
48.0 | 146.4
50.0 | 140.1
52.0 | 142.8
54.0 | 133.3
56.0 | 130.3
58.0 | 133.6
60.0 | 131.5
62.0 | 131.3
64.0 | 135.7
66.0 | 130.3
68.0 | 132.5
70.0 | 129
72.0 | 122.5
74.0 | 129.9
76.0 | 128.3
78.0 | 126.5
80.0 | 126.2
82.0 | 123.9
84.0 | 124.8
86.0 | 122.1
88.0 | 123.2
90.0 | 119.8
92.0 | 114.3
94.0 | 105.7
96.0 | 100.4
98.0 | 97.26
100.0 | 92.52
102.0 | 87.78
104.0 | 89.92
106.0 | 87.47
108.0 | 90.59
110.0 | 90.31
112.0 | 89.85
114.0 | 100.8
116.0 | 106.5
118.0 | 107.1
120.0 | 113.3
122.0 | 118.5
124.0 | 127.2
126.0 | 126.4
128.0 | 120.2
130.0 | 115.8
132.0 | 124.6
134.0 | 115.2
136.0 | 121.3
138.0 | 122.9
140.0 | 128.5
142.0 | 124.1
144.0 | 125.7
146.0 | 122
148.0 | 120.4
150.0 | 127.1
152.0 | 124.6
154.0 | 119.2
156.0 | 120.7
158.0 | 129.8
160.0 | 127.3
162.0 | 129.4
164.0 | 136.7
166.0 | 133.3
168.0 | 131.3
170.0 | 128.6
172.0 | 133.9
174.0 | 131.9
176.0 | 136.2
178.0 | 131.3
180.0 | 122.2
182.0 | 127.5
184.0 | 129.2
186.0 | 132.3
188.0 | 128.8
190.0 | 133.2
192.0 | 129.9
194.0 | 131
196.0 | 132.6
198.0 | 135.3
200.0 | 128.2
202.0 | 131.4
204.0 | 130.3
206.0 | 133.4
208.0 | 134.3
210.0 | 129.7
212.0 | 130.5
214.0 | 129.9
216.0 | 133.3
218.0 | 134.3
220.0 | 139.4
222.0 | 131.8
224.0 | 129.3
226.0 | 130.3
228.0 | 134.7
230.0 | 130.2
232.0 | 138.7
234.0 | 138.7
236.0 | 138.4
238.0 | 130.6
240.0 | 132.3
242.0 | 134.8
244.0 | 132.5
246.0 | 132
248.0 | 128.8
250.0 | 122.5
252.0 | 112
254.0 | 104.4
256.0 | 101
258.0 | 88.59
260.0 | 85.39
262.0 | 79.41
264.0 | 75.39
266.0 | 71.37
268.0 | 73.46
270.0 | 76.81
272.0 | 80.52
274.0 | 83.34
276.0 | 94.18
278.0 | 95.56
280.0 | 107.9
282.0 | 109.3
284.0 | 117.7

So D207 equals -2.9 Hz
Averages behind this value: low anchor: 108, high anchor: 109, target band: 131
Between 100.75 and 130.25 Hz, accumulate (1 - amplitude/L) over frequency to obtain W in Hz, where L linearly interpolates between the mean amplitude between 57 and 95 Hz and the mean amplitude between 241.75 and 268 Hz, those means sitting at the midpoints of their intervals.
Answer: 4.0 Hz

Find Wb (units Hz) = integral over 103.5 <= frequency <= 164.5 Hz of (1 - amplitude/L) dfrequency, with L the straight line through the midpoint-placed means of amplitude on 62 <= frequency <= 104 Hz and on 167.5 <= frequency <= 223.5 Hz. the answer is 4.0 Hz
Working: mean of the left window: 118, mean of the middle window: 116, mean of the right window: 131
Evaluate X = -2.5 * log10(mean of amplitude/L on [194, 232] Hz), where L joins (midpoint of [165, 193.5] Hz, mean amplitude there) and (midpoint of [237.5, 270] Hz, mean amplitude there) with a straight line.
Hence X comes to -0.11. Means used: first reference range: 131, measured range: 132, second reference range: 105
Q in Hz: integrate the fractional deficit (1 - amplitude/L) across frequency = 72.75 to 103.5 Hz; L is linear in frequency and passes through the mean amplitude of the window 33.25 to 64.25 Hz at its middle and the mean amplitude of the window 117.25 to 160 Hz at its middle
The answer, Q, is 3.7 Hz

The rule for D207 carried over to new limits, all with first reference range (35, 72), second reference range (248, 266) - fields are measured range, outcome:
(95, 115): 5.23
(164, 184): -3.30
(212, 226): -3.89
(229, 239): -3.41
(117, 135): 0.42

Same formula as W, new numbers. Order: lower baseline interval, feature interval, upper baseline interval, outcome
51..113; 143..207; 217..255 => -2.2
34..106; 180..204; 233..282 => -4.0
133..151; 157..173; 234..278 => -1.6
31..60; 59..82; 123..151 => 0.7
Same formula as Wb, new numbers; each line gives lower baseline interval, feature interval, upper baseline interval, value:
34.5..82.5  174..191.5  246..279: -3.4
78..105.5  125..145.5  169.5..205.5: -0.5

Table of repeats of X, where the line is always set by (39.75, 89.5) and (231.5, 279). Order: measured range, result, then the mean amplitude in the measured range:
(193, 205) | -0.16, 131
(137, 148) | -0.03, 124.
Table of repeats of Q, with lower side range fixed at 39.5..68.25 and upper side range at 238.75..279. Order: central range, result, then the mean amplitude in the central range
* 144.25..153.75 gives -0.30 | 123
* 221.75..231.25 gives -2.27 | 131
